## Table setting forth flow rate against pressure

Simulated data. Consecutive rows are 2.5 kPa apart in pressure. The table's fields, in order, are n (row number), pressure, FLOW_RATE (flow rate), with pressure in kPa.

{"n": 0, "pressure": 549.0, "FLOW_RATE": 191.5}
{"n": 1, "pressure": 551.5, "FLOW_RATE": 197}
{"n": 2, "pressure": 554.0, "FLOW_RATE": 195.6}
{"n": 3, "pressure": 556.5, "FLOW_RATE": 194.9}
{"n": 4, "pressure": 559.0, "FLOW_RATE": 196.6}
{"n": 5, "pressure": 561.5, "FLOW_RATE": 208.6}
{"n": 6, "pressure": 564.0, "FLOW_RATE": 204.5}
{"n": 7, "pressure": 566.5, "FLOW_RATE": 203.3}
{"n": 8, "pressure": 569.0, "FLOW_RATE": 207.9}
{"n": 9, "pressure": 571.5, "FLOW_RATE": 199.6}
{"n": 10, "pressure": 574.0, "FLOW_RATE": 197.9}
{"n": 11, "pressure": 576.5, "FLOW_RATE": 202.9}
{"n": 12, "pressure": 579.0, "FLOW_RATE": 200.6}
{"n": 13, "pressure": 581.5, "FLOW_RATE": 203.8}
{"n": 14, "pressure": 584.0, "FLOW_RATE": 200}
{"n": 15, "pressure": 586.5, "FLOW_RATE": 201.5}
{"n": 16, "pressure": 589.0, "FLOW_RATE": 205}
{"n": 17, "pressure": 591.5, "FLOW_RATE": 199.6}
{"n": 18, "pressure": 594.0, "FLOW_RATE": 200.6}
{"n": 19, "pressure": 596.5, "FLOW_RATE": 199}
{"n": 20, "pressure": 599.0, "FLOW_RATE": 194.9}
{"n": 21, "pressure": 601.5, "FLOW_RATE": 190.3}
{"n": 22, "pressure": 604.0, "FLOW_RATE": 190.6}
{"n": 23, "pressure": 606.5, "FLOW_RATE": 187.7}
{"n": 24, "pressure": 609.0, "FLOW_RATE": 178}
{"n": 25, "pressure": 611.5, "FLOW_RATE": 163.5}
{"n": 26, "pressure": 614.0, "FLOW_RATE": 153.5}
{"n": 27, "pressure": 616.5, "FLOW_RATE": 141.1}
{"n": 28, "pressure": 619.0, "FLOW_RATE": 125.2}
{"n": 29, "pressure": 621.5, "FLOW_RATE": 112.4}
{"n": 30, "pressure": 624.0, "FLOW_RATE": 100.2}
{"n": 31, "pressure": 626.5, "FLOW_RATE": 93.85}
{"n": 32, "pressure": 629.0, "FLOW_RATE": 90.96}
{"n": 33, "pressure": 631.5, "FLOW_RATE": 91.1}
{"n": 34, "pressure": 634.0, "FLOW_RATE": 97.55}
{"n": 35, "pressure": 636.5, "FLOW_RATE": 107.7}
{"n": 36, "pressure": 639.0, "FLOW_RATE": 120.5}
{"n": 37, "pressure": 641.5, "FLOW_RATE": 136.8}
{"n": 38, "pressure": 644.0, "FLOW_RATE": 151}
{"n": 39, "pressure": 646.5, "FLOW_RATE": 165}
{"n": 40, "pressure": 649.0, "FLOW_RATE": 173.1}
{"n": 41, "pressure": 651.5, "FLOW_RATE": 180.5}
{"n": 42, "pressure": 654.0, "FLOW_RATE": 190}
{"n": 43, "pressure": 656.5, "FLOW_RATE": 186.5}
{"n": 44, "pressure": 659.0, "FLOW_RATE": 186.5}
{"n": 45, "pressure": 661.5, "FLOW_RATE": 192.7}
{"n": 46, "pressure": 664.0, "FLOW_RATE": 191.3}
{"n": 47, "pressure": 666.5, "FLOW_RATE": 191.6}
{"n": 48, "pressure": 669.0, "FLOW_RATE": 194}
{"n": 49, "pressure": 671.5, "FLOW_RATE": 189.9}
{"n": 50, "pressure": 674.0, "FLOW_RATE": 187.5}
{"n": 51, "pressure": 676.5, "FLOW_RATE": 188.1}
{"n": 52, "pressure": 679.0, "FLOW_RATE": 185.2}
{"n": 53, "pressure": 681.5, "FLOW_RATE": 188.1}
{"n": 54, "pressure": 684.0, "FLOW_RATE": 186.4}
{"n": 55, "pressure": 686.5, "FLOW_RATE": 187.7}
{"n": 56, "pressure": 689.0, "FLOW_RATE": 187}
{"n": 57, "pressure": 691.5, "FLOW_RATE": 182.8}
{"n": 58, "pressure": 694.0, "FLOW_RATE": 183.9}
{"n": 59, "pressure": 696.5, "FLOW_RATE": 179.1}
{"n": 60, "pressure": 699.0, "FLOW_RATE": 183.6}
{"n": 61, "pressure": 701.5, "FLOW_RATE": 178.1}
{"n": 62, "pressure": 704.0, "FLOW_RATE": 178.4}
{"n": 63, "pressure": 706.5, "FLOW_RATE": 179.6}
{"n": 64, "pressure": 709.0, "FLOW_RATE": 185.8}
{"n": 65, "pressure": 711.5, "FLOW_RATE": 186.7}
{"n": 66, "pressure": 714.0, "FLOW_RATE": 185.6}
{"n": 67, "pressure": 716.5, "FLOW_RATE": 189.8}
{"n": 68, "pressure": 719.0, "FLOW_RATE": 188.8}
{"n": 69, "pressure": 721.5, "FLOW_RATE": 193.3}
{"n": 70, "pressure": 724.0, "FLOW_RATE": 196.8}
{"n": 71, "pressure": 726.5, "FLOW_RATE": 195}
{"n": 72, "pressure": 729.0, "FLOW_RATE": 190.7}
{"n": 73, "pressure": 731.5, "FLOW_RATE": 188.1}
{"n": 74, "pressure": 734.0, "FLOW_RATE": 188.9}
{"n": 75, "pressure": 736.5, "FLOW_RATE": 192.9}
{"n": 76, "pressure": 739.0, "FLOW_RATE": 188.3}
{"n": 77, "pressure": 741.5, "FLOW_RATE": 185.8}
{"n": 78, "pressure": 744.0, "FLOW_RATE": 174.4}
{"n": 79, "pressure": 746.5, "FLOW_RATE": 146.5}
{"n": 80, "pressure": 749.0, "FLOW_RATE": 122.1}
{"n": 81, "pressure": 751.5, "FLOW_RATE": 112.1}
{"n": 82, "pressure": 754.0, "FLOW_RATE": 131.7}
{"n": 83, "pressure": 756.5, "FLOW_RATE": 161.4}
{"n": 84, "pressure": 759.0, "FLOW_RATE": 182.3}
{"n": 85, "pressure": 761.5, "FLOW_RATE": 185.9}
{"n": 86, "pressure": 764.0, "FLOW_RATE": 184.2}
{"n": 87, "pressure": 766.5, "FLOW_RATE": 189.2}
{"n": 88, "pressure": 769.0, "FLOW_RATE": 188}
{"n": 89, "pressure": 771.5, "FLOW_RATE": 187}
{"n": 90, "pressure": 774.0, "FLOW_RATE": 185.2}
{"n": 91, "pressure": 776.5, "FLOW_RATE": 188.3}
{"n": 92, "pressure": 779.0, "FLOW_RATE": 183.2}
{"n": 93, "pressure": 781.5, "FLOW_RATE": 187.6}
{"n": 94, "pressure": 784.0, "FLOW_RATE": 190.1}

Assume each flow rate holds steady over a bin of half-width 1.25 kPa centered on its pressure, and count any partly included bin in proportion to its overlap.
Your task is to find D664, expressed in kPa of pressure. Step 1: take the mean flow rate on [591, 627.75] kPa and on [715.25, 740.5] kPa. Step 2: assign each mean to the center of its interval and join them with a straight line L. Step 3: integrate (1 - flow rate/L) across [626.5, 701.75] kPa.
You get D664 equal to 3.7 kPa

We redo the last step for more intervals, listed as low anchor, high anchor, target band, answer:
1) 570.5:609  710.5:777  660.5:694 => -0.4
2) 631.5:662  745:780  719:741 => -3.7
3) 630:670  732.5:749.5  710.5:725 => -1.7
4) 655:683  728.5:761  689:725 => -1.5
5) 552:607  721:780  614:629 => 6.0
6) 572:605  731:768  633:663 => 4.7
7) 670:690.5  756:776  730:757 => 3.2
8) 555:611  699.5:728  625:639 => 6.9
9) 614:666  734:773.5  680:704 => -4.5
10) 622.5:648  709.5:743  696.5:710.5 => -0.8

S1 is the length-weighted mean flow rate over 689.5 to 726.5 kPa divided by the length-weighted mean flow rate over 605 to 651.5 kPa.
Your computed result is 1.4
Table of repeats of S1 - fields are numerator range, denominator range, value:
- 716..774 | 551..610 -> 0.89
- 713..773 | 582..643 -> 1.15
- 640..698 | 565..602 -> 0.91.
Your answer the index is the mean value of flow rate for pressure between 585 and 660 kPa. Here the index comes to 157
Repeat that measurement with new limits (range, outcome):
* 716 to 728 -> 193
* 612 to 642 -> 115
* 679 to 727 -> 186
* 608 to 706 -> 162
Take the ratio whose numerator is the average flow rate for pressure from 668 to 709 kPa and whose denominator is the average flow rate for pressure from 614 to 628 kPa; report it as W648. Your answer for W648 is 1.6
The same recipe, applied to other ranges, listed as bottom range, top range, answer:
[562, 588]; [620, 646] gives 0.55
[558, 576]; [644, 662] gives 0.89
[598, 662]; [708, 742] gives 1.27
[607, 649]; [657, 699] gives 1.45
